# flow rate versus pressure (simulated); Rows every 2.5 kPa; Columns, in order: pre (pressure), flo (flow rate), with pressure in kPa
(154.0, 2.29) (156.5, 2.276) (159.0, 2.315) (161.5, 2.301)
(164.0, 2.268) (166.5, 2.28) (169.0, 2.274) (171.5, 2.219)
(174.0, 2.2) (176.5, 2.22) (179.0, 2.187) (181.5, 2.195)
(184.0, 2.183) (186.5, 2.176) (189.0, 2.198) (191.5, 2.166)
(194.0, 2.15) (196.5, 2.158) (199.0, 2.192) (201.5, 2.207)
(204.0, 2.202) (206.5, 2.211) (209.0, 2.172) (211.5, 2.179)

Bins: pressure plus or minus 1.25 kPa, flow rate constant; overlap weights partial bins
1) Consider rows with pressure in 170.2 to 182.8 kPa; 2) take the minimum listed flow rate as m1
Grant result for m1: 2.187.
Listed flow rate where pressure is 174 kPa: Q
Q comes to 2.2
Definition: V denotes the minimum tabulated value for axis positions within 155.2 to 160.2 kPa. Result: 2.276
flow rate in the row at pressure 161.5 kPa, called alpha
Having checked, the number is 2.301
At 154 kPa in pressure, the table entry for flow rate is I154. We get 2.29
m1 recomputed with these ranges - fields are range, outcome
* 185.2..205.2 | 2.15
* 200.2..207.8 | 2.202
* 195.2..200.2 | 2.158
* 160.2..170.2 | 2.268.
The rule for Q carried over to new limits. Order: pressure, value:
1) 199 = 2.192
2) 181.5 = 2.195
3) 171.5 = 2.219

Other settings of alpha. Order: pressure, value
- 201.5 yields 2.207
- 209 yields 2.172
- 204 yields 2.202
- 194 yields 2.15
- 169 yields 2.274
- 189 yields 2.198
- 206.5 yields 2.211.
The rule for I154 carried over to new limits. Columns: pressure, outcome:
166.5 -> 2.28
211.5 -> 2.179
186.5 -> 2.176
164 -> 2.268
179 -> 2.187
